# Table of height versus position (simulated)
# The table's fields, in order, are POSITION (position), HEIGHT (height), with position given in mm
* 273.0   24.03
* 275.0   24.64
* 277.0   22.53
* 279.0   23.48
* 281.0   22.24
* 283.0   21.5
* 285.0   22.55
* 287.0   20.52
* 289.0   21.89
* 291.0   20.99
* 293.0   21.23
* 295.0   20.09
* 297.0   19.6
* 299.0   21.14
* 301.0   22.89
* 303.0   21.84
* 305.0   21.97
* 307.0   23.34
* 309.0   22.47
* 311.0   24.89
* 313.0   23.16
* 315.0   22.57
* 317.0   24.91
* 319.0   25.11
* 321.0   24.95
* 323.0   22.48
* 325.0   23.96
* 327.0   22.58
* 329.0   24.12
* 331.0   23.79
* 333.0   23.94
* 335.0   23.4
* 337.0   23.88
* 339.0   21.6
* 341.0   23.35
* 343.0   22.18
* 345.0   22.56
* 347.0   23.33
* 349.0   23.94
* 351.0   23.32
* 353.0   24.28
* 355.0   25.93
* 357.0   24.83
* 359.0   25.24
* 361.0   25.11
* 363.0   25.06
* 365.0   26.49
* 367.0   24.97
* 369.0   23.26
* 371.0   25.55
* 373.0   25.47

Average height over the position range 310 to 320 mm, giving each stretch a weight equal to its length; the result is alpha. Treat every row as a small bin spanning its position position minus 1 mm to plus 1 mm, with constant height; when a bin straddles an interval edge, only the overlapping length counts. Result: 24.1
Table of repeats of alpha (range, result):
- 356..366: 25.3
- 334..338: 23.6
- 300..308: 22.5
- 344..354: 23.5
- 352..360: 25.1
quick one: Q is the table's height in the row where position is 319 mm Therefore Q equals 25.11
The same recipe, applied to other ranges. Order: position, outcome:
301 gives 22.89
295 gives 20.09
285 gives 22.55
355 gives 25.93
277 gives 22.53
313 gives 23.16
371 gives 25.55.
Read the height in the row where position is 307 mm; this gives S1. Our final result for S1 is 23.34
